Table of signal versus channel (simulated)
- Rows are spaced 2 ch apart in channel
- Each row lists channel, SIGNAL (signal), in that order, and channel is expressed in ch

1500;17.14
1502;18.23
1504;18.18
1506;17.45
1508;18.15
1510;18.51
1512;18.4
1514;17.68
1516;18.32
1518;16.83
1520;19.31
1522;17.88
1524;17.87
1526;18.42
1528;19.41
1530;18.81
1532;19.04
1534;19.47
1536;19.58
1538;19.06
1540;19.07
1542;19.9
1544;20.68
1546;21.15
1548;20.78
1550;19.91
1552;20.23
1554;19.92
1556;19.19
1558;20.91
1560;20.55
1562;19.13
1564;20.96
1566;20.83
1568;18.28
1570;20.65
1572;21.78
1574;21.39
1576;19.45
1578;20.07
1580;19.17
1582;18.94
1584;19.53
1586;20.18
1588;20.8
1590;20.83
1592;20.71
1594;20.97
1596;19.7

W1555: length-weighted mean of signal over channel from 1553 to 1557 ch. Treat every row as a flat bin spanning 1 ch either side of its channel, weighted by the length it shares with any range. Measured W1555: 19.6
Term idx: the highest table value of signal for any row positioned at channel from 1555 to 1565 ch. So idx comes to 20.96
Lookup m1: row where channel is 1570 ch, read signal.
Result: 20.65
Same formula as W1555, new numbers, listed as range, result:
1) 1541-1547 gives 20.6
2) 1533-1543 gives 19.4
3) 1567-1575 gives 20.5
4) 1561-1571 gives 20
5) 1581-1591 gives 20.1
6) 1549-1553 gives 20.1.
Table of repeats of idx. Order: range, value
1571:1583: 21.78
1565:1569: 20.83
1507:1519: 18.51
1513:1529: 19.41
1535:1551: 21.15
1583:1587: 20.18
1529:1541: 19.58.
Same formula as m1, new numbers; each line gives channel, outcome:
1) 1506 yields 17.45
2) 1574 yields 21.39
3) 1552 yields 20.23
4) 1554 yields 19.92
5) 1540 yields 19.07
